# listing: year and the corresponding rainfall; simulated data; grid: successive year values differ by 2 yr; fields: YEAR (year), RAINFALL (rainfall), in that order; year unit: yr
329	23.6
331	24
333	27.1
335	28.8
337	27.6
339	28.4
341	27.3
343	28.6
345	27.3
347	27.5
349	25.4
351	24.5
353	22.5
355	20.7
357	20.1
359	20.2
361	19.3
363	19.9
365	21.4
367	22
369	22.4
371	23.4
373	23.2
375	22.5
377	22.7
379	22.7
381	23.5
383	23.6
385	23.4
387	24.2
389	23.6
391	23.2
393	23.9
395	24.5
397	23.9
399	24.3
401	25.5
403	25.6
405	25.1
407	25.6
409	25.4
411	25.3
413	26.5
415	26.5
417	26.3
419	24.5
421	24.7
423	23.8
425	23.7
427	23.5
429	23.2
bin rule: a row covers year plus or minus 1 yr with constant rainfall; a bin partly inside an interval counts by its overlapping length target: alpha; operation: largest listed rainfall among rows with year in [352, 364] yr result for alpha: 22.5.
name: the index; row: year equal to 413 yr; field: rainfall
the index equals 26.5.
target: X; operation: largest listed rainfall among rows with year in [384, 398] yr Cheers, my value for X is 24.5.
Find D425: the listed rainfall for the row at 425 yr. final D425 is 23.7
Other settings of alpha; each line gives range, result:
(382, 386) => 23.6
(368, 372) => 23.4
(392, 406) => 25.6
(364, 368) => 22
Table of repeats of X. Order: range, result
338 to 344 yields 28.6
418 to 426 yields 24.7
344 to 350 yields 27.5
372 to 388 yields 24.2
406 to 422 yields 26.5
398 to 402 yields 25.5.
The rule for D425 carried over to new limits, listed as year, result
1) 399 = 24.3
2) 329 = 23.6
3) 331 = 24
